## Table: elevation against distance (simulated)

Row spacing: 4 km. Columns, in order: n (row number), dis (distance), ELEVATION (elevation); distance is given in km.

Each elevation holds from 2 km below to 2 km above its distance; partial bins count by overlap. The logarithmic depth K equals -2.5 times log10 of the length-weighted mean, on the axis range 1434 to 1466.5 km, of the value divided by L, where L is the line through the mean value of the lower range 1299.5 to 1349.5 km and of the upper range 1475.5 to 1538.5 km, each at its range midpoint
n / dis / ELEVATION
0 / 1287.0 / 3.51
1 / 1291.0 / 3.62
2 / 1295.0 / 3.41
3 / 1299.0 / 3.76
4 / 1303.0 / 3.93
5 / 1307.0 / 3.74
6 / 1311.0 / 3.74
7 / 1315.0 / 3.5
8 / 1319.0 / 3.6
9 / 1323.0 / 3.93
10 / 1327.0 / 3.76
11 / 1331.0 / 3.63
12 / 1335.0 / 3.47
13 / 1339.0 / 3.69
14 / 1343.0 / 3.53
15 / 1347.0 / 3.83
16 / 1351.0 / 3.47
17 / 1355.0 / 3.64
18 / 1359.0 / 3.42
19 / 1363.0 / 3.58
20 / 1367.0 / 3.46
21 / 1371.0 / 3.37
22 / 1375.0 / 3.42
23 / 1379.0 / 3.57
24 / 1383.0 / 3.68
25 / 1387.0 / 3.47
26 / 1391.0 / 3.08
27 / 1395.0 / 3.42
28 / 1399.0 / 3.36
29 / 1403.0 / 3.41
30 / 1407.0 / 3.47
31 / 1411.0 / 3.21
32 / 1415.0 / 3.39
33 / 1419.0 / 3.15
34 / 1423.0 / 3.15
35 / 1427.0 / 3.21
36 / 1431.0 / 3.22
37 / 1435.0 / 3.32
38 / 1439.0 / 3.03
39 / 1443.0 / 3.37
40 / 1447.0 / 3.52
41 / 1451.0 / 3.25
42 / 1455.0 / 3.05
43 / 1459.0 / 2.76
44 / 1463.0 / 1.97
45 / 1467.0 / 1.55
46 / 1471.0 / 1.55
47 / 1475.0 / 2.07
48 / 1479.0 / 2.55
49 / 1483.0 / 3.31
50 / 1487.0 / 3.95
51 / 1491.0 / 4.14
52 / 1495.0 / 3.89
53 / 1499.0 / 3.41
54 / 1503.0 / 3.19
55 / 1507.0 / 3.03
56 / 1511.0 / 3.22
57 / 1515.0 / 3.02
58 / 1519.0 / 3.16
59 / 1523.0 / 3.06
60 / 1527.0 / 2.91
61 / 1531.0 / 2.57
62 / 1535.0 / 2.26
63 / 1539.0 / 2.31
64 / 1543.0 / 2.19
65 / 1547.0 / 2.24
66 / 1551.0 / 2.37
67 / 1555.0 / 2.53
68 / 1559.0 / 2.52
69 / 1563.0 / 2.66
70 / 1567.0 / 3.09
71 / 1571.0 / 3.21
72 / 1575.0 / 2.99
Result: 0.12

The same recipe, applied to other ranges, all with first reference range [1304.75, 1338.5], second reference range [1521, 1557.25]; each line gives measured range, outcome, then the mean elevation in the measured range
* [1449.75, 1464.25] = 0.06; 2.77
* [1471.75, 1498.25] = -0.17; 3.24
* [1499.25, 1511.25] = -0.18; 3.17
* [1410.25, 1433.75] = -0.03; 3.23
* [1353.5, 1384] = -0.03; 3.51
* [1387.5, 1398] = 0.00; 3.29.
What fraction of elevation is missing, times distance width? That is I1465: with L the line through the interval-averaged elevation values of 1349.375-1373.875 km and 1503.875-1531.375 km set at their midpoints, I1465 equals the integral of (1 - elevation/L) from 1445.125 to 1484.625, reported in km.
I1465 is 7.9 km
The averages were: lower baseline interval 3.49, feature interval 2.55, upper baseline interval 3.03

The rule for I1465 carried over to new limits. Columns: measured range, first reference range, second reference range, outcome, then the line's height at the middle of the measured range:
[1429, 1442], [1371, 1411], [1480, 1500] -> 1.2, 3.54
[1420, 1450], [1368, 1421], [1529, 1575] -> -0.8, 3.17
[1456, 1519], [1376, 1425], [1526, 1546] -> -4.3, 2.75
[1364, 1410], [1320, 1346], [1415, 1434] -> -0.4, 3.4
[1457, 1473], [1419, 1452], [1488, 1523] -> 6.5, 3.31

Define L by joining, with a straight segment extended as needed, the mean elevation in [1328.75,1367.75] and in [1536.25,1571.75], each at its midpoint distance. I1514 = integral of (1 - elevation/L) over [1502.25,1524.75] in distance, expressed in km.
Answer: -3.0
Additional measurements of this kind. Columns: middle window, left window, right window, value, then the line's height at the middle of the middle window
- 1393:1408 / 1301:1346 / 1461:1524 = -0.3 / 3.35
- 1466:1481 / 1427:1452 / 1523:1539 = 5.3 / 3.03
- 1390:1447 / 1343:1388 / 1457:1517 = -0.4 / 3.26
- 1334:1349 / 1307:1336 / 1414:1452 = -0.2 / 3.6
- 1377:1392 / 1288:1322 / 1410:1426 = -0.5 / 3.36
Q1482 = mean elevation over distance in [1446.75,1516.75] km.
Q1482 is 2.95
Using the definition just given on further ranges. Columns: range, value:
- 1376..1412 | 3.41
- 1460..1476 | 1.83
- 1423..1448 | 3.26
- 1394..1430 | 3.3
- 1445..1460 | 3.17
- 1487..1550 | 2.99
